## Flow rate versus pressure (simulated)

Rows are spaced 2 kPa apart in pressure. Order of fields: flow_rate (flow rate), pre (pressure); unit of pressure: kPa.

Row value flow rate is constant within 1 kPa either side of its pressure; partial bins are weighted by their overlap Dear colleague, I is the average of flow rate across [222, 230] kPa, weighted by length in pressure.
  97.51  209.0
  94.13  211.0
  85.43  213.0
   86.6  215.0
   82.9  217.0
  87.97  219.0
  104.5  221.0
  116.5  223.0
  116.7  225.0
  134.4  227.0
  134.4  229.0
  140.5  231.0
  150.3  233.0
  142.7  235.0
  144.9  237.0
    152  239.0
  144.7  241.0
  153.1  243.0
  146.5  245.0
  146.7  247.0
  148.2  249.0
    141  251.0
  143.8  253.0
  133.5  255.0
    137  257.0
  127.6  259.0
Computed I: 126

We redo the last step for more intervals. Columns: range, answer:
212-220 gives 85.7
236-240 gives 148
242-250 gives 149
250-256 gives 139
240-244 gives 149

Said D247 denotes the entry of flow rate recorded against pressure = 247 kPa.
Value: 146.7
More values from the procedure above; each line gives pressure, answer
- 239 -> 152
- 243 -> 153.1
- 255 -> 133.5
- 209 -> 97.51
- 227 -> 134.4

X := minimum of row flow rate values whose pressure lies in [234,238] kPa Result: 142.7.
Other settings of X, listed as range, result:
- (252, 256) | 133.5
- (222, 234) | 116.5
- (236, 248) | 144.7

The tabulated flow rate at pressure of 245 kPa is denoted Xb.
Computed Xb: 146.5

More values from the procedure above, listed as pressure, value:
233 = 150.3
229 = 134.4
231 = 140.5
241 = 144.7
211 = 94.13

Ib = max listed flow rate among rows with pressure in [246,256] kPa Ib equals 148.2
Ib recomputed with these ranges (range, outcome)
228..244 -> 153.1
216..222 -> 104.5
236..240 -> 152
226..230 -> 134.4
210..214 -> 94.13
